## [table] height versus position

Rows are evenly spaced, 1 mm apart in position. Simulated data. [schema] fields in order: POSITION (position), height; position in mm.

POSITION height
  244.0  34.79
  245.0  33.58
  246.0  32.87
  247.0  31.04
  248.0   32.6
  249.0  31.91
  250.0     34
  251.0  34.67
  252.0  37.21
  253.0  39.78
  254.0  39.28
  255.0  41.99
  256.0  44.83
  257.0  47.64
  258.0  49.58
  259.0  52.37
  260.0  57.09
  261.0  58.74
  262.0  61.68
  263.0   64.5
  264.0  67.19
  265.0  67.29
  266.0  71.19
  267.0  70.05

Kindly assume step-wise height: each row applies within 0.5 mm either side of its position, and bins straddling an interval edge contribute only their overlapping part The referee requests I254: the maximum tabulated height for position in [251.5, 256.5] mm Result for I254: 44.83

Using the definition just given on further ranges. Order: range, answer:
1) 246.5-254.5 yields 39.78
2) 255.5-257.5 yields 47.64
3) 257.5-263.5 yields 64.5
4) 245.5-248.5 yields 32.87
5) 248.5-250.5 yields 34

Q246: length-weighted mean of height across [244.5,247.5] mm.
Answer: 32.5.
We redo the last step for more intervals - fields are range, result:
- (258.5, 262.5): 57.5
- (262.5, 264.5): 65.8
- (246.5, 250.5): 32.4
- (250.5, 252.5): 35.9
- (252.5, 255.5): 40.4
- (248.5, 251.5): 33.5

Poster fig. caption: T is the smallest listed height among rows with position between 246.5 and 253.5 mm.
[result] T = 31.04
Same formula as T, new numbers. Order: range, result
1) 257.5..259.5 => 49.58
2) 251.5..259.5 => 37.21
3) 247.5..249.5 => 31.91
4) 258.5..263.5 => 52.37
